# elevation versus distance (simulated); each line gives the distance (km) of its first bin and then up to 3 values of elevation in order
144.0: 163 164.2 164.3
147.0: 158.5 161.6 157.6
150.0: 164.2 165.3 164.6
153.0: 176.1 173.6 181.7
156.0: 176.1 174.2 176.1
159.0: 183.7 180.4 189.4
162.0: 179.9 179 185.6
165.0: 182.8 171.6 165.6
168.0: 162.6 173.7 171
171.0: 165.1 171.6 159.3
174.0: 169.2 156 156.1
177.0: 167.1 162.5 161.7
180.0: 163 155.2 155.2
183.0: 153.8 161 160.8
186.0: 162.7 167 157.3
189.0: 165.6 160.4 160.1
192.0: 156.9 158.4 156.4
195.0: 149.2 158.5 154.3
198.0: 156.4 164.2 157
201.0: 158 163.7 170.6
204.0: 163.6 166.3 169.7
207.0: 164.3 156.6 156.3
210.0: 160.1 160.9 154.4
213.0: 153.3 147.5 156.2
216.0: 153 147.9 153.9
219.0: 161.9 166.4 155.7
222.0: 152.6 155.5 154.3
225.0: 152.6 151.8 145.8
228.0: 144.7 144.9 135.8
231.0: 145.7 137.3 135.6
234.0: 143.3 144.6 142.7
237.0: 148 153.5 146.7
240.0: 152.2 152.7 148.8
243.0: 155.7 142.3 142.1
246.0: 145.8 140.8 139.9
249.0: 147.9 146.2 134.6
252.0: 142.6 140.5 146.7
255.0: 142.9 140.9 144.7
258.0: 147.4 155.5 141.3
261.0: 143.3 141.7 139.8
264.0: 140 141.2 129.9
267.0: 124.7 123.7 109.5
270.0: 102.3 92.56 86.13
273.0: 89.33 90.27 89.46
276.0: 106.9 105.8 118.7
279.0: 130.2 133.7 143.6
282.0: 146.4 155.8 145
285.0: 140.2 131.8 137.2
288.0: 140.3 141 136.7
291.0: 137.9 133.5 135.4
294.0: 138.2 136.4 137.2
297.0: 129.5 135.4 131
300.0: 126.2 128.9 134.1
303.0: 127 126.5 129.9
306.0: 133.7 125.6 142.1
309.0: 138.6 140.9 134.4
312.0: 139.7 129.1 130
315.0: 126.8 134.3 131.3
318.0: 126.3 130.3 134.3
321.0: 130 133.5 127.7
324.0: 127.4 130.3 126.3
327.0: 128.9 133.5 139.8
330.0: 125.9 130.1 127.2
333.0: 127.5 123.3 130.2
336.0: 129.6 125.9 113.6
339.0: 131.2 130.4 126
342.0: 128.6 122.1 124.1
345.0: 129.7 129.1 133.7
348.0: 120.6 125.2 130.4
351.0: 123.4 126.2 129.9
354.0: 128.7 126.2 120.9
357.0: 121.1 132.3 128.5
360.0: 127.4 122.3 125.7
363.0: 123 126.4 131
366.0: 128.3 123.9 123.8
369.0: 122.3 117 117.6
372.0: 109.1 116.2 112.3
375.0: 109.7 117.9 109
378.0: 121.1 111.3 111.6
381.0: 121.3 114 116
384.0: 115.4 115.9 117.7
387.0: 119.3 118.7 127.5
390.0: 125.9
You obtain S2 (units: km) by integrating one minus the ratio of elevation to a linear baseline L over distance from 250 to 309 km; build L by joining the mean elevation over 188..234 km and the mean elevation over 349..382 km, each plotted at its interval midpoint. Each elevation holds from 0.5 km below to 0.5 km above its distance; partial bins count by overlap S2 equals 3.9 km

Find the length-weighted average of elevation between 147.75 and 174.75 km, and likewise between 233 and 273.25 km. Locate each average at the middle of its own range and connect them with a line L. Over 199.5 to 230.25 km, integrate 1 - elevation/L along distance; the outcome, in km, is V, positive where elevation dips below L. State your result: -0.8 km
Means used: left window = 173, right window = 138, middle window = 156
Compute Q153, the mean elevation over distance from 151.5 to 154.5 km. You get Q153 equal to 171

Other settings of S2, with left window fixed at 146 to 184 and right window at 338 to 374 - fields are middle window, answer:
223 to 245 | 0.9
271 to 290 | 2.5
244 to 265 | 0.7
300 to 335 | 0.7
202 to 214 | -0.2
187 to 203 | 0.3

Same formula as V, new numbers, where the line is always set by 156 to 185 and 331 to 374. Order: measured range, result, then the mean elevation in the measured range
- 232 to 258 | 1.1 km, 145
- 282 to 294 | 0.1 km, 140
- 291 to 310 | 0.6 km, 133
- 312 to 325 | 0.3 km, 130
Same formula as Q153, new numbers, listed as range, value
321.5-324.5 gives 130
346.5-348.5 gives 127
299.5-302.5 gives 130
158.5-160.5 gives 182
